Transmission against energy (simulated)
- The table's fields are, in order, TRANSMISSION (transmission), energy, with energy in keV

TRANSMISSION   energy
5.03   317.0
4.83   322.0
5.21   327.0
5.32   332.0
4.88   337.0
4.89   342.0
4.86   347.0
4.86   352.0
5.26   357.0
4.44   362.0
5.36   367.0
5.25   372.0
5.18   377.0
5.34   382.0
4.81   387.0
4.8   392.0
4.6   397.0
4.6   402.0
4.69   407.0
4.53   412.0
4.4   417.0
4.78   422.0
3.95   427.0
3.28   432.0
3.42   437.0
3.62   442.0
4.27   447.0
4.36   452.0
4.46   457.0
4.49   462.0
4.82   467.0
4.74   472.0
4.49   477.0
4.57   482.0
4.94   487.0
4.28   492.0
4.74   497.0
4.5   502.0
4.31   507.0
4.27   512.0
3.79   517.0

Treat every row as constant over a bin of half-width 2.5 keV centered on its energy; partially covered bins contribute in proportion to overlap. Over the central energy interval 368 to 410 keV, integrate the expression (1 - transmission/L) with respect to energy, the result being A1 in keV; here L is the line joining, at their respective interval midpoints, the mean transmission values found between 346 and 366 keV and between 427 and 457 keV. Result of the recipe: -3.93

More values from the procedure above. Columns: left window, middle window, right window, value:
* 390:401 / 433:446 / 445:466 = 2.6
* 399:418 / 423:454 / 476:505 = 4.9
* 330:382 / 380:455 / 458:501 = 7.5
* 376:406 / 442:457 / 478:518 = 1.3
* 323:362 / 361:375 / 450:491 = -0.5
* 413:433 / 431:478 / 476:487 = 2.4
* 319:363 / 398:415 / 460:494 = 0.7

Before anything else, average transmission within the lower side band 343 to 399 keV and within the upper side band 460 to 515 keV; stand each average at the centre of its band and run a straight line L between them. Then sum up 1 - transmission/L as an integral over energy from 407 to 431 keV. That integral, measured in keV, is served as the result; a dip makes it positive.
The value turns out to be 2.16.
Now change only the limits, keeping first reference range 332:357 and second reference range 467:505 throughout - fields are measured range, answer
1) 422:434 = 2.2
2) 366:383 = -1.3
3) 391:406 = 0.5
